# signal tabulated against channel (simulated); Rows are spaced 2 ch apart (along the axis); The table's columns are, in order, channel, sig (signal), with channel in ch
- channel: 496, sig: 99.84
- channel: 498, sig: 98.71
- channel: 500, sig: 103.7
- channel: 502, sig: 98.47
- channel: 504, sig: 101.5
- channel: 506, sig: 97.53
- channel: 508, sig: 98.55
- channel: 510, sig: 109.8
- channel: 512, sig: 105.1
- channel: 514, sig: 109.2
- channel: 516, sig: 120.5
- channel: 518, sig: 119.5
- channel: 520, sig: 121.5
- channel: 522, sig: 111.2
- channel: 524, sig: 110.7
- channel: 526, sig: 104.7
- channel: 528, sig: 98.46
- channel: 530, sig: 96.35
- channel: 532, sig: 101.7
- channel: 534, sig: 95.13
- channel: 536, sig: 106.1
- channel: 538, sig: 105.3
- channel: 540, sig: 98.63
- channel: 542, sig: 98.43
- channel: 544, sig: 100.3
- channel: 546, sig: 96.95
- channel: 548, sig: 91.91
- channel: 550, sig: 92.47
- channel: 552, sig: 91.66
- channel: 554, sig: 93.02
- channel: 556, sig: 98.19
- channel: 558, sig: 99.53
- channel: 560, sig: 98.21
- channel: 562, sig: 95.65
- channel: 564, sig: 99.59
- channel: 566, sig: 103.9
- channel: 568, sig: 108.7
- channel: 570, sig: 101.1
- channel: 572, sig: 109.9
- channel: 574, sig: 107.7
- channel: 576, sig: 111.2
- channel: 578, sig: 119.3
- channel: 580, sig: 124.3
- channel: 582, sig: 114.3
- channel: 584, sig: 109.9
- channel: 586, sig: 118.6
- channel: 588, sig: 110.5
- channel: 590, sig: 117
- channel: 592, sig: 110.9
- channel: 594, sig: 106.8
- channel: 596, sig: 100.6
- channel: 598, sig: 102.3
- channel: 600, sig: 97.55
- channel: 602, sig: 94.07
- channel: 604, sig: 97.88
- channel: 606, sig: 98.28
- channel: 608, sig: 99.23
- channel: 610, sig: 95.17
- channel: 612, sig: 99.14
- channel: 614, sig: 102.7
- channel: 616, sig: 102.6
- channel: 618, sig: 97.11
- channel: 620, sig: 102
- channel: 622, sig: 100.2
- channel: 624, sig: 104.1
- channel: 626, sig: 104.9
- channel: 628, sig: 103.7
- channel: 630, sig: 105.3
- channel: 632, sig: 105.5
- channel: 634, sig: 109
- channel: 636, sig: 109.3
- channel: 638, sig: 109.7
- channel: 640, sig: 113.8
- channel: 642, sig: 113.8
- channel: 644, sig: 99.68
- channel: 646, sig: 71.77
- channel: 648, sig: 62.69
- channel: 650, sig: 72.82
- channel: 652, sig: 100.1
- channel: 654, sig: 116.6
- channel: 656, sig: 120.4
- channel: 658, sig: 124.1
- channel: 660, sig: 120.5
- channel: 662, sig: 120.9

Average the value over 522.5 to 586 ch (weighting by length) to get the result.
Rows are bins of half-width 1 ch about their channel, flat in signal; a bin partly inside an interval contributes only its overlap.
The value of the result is 103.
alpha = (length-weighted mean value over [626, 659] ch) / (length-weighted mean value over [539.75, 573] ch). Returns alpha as 1.04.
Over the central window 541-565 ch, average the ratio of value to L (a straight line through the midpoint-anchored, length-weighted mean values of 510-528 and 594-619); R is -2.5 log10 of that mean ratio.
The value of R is 0.11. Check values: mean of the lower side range 112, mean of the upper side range 99.2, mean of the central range 96.3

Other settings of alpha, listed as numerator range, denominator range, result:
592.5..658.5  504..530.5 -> 0.94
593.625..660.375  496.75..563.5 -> 1.00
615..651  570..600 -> 0.90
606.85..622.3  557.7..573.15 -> 0.98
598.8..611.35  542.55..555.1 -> 1.03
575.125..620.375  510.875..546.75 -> 1.00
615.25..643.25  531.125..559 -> 1.08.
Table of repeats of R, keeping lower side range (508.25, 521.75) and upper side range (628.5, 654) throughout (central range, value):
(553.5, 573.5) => 0.07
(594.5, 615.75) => 0.04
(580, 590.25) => -0.10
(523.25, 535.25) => 0.11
